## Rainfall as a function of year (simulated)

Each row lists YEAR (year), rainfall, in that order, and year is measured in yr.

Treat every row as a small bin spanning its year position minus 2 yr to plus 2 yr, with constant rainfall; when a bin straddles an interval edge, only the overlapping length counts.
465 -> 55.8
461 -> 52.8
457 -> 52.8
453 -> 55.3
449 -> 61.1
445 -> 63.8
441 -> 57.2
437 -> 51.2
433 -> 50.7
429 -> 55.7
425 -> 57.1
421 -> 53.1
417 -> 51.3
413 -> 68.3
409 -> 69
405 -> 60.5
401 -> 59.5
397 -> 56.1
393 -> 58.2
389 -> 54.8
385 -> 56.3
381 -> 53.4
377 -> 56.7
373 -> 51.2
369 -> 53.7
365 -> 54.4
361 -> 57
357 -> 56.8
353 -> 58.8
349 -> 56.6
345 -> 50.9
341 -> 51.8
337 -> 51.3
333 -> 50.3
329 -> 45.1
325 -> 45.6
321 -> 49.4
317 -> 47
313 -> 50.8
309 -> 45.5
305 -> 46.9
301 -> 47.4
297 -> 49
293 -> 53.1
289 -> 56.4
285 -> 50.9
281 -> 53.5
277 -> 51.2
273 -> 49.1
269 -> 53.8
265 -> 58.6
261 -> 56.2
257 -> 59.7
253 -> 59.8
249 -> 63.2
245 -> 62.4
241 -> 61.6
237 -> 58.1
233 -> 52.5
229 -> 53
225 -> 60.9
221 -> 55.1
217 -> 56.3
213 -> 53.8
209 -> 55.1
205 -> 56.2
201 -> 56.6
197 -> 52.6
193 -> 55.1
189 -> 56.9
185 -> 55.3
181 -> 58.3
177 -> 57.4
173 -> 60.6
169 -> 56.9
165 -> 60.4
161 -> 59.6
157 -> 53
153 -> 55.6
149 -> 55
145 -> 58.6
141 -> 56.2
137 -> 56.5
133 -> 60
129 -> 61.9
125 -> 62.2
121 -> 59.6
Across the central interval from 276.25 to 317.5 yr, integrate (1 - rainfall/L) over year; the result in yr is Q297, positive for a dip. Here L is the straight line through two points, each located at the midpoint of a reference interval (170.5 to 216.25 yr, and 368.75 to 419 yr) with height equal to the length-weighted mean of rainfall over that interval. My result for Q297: 4.9 yr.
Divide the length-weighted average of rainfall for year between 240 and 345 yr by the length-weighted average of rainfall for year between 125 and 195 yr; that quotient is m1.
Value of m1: 0.91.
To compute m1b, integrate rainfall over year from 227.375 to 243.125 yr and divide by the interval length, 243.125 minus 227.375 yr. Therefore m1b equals 56.4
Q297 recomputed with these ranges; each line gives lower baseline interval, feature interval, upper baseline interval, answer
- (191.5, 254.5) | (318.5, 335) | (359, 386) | 2.3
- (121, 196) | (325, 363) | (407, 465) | 3.0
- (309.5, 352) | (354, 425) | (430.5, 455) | -4.9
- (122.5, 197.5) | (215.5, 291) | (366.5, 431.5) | 1.3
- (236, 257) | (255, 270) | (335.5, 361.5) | 0.7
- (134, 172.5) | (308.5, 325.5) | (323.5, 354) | 1.3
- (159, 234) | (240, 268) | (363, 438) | -1.7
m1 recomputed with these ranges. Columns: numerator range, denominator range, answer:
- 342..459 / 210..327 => 1.05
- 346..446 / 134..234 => 1.01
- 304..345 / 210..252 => 0.84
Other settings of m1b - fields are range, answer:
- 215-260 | 58.4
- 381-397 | 56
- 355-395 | 55.2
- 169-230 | 56.3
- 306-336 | 47.8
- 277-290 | 53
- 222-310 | 54.8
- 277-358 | 50.8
